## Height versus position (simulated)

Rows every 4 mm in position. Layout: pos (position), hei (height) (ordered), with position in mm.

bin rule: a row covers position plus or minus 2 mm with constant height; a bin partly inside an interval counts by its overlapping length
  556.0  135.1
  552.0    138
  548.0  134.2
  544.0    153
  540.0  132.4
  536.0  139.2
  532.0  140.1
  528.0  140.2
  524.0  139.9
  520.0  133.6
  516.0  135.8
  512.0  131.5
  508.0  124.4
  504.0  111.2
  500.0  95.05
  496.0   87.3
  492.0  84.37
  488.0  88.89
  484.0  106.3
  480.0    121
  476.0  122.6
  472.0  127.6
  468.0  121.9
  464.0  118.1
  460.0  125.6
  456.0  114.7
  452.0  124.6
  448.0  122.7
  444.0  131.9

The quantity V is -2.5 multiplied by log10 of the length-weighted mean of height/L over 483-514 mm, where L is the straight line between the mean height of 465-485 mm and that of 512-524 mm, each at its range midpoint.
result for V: 0.236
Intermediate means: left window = 120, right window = 135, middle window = 104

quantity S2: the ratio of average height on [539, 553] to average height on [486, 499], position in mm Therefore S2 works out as 1.60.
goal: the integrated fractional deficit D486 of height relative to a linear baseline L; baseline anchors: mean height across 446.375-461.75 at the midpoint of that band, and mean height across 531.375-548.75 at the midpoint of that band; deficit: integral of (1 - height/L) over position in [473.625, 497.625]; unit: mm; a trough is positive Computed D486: 4.9 mm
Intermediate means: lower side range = 122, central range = 102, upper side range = 140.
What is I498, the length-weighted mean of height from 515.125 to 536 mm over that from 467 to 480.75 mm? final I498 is 1.1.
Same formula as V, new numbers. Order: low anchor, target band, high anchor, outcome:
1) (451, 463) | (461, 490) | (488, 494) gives -0.136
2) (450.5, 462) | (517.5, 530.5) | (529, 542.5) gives -0.018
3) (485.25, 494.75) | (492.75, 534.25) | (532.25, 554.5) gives -0.107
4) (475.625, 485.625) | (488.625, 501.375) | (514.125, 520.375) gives 0.360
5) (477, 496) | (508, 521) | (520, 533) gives -0.041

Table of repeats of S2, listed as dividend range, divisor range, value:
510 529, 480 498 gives 1.43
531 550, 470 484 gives 1.15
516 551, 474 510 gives 1.33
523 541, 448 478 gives 1.13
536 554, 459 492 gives 1.22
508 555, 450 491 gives 1.18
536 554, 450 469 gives 1.15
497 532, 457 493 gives 1.11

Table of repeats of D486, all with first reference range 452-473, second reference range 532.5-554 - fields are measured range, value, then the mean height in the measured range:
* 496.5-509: 2.3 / 106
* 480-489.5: 1.8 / 103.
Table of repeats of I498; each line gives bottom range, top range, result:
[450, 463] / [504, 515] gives 1.04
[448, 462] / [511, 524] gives 1.11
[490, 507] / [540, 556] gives 1.45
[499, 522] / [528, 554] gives 1.13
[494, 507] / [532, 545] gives 1.41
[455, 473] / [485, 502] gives 0.74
